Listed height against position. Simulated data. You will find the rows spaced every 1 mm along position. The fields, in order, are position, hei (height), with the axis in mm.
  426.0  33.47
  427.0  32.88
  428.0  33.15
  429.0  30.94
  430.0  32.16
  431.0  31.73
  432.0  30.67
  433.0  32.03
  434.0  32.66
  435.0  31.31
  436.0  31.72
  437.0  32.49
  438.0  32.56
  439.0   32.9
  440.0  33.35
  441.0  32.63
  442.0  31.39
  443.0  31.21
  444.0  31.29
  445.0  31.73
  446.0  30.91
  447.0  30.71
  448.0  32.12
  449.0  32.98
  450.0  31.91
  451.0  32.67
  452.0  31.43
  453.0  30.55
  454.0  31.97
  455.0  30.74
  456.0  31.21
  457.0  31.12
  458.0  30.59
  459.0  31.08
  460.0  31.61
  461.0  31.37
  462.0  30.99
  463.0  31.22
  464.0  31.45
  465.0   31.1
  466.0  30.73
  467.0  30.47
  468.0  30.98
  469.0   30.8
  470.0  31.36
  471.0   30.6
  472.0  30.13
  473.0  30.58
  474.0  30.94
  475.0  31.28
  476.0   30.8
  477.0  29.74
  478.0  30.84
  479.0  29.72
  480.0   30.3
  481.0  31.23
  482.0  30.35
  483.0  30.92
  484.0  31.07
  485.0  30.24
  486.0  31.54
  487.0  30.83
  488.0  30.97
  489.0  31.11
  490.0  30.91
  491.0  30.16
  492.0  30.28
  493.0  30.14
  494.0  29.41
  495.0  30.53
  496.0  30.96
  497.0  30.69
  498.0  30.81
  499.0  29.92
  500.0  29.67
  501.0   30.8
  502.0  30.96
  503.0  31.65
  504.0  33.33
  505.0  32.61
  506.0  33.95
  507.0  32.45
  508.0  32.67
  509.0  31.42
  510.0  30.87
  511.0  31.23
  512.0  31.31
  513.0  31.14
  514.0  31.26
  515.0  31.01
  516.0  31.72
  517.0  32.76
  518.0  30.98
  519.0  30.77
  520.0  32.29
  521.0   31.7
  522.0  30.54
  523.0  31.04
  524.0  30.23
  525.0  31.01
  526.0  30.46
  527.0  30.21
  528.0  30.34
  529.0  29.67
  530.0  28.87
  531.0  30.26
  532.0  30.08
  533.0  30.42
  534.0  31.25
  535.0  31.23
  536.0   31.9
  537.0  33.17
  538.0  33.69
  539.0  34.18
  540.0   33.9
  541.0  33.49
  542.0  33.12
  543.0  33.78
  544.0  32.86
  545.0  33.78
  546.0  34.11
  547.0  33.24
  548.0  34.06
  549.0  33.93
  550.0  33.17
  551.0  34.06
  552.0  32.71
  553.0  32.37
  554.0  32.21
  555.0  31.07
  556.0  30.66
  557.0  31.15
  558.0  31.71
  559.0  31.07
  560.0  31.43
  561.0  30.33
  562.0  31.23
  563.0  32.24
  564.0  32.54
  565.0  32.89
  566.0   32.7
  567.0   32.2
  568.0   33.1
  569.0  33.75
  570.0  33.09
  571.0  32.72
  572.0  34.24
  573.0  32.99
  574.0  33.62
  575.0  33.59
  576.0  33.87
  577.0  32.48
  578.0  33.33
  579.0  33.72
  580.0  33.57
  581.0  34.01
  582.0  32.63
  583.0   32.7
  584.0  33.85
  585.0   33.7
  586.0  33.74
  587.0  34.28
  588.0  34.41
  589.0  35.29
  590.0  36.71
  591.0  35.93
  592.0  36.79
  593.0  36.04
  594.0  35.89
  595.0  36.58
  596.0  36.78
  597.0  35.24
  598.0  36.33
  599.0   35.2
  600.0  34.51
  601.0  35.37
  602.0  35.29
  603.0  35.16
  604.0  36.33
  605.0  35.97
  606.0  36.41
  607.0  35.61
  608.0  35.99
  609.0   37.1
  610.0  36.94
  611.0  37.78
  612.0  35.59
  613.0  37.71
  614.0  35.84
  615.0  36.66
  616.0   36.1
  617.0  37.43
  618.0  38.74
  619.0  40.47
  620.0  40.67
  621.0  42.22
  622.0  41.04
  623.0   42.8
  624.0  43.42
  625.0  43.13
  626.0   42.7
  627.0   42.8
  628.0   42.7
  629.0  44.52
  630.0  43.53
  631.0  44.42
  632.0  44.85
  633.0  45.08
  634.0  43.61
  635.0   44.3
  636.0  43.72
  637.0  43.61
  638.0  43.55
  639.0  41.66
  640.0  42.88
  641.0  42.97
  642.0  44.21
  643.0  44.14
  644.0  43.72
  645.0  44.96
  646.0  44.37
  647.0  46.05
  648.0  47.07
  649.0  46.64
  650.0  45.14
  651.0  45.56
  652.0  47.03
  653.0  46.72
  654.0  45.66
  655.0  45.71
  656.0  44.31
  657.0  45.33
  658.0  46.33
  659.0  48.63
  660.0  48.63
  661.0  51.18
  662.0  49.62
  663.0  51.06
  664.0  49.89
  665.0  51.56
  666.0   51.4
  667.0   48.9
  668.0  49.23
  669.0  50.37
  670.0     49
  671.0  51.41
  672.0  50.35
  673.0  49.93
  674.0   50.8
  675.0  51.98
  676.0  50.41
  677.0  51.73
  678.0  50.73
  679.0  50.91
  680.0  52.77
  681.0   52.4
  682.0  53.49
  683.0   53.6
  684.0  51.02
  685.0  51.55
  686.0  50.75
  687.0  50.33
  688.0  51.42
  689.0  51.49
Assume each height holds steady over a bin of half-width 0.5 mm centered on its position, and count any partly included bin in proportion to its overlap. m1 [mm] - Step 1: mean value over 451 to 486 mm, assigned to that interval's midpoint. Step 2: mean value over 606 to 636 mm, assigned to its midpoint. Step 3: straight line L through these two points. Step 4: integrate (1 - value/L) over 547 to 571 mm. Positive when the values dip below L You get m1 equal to 2.76 mm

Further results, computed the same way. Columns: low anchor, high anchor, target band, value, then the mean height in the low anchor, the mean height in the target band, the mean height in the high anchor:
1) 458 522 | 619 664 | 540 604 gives 8.04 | 31.1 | 33.7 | 44.8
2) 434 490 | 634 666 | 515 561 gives 6.58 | 31.2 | 31.9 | 46.1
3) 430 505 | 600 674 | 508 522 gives 1.28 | 31.2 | 31.4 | 43.4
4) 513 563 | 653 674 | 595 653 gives 3.79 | 31.8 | 40.8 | 48.9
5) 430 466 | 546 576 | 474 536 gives 2.28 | 31.6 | 30.9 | 32.6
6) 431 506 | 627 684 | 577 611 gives 5.56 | 31.2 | 35.2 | 47.4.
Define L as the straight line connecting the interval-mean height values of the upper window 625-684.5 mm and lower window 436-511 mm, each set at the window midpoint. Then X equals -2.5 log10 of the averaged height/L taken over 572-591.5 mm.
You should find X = 0.200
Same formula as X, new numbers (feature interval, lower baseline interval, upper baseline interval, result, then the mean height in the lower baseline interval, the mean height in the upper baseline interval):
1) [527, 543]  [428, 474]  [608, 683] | 0.180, 31.5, 45.3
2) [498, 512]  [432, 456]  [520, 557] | 0.012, 31.8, 32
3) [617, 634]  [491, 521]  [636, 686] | 0.043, 31.3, 48.1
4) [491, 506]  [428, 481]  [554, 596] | 0.041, 31.4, 33.4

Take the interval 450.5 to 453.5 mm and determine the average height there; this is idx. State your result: 31.6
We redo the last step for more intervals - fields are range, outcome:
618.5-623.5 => 41.4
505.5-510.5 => 32.3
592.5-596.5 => 36.3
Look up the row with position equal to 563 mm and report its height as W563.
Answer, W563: 32.24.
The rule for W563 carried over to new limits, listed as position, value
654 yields 45.66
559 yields 31.07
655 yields 45.71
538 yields 33.69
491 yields 30.16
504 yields 33.33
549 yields 33.93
